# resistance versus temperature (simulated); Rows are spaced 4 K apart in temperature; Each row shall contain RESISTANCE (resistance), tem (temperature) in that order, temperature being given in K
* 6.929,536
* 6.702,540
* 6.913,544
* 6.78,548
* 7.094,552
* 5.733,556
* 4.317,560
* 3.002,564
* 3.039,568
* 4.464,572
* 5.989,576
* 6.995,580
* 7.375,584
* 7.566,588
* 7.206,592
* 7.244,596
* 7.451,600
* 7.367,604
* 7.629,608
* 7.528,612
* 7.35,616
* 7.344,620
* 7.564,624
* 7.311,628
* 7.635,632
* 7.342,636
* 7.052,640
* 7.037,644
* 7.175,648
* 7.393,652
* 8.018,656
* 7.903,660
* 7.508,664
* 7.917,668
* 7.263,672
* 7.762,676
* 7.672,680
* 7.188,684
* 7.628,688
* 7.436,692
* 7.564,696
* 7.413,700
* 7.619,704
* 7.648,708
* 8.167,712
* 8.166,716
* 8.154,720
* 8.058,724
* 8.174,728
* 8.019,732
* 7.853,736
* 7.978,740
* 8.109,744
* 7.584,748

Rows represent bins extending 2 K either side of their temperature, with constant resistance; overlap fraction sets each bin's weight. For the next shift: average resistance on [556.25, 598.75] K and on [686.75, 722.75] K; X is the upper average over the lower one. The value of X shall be 1.35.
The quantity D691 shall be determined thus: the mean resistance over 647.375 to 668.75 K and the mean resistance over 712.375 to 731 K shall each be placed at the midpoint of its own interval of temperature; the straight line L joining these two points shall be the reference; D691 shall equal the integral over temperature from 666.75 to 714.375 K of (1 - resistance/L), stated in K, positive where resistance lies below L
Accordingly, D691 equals 1.8 K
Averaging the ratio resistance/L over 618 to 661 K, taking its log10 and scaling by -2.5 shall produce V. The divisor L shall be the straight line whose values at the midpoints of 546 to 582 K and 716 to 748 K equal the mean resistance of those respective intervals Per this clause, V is -0.14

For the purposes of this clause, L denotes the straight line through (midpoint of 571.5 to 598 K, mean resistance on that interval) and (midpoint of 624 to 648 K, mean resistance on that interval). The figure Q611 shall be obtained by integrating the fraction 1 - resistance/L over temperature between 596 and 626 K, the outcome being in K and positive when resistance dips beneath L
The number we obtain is -1.7 K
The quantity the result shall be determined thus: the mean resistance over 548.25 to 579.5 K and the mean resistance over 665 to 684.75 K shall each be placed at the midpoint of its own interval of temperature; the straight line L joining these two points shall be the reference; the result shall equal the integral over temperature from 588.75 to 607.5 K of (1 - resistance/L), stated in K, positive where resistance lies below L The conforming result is -5.0 K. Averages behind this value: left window 5.02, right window 7.58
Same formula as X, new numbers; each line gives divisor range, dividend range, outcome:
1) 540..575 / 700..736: 1.51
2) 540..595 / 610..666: 1.25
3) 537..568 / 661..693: 1.34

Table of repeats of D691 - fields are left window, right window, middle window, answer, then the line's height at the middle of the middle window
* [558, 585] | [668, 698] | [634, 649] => -1.3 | 6.57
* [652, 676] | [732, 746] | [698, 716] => 0.2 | 7.86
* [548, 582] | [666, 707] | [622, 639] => -2.6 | 6.46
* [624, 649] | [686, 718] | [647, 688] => -0.6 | 7.48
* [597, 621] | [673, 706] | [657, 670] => -0.5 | 7.5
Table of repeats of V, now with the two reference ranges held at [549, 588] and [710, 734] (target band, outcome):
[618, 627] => -0.16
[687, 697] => 0.01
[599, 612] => -0.22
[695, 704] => 0.03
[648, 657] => -0.09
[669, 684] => -0.03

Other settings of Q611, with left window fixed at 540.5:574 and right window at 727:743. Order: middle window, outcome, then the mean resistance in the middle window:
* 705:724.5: -0.8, 8.02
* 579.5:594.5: -4.3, 7.31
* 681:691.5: -0.3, 7.44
